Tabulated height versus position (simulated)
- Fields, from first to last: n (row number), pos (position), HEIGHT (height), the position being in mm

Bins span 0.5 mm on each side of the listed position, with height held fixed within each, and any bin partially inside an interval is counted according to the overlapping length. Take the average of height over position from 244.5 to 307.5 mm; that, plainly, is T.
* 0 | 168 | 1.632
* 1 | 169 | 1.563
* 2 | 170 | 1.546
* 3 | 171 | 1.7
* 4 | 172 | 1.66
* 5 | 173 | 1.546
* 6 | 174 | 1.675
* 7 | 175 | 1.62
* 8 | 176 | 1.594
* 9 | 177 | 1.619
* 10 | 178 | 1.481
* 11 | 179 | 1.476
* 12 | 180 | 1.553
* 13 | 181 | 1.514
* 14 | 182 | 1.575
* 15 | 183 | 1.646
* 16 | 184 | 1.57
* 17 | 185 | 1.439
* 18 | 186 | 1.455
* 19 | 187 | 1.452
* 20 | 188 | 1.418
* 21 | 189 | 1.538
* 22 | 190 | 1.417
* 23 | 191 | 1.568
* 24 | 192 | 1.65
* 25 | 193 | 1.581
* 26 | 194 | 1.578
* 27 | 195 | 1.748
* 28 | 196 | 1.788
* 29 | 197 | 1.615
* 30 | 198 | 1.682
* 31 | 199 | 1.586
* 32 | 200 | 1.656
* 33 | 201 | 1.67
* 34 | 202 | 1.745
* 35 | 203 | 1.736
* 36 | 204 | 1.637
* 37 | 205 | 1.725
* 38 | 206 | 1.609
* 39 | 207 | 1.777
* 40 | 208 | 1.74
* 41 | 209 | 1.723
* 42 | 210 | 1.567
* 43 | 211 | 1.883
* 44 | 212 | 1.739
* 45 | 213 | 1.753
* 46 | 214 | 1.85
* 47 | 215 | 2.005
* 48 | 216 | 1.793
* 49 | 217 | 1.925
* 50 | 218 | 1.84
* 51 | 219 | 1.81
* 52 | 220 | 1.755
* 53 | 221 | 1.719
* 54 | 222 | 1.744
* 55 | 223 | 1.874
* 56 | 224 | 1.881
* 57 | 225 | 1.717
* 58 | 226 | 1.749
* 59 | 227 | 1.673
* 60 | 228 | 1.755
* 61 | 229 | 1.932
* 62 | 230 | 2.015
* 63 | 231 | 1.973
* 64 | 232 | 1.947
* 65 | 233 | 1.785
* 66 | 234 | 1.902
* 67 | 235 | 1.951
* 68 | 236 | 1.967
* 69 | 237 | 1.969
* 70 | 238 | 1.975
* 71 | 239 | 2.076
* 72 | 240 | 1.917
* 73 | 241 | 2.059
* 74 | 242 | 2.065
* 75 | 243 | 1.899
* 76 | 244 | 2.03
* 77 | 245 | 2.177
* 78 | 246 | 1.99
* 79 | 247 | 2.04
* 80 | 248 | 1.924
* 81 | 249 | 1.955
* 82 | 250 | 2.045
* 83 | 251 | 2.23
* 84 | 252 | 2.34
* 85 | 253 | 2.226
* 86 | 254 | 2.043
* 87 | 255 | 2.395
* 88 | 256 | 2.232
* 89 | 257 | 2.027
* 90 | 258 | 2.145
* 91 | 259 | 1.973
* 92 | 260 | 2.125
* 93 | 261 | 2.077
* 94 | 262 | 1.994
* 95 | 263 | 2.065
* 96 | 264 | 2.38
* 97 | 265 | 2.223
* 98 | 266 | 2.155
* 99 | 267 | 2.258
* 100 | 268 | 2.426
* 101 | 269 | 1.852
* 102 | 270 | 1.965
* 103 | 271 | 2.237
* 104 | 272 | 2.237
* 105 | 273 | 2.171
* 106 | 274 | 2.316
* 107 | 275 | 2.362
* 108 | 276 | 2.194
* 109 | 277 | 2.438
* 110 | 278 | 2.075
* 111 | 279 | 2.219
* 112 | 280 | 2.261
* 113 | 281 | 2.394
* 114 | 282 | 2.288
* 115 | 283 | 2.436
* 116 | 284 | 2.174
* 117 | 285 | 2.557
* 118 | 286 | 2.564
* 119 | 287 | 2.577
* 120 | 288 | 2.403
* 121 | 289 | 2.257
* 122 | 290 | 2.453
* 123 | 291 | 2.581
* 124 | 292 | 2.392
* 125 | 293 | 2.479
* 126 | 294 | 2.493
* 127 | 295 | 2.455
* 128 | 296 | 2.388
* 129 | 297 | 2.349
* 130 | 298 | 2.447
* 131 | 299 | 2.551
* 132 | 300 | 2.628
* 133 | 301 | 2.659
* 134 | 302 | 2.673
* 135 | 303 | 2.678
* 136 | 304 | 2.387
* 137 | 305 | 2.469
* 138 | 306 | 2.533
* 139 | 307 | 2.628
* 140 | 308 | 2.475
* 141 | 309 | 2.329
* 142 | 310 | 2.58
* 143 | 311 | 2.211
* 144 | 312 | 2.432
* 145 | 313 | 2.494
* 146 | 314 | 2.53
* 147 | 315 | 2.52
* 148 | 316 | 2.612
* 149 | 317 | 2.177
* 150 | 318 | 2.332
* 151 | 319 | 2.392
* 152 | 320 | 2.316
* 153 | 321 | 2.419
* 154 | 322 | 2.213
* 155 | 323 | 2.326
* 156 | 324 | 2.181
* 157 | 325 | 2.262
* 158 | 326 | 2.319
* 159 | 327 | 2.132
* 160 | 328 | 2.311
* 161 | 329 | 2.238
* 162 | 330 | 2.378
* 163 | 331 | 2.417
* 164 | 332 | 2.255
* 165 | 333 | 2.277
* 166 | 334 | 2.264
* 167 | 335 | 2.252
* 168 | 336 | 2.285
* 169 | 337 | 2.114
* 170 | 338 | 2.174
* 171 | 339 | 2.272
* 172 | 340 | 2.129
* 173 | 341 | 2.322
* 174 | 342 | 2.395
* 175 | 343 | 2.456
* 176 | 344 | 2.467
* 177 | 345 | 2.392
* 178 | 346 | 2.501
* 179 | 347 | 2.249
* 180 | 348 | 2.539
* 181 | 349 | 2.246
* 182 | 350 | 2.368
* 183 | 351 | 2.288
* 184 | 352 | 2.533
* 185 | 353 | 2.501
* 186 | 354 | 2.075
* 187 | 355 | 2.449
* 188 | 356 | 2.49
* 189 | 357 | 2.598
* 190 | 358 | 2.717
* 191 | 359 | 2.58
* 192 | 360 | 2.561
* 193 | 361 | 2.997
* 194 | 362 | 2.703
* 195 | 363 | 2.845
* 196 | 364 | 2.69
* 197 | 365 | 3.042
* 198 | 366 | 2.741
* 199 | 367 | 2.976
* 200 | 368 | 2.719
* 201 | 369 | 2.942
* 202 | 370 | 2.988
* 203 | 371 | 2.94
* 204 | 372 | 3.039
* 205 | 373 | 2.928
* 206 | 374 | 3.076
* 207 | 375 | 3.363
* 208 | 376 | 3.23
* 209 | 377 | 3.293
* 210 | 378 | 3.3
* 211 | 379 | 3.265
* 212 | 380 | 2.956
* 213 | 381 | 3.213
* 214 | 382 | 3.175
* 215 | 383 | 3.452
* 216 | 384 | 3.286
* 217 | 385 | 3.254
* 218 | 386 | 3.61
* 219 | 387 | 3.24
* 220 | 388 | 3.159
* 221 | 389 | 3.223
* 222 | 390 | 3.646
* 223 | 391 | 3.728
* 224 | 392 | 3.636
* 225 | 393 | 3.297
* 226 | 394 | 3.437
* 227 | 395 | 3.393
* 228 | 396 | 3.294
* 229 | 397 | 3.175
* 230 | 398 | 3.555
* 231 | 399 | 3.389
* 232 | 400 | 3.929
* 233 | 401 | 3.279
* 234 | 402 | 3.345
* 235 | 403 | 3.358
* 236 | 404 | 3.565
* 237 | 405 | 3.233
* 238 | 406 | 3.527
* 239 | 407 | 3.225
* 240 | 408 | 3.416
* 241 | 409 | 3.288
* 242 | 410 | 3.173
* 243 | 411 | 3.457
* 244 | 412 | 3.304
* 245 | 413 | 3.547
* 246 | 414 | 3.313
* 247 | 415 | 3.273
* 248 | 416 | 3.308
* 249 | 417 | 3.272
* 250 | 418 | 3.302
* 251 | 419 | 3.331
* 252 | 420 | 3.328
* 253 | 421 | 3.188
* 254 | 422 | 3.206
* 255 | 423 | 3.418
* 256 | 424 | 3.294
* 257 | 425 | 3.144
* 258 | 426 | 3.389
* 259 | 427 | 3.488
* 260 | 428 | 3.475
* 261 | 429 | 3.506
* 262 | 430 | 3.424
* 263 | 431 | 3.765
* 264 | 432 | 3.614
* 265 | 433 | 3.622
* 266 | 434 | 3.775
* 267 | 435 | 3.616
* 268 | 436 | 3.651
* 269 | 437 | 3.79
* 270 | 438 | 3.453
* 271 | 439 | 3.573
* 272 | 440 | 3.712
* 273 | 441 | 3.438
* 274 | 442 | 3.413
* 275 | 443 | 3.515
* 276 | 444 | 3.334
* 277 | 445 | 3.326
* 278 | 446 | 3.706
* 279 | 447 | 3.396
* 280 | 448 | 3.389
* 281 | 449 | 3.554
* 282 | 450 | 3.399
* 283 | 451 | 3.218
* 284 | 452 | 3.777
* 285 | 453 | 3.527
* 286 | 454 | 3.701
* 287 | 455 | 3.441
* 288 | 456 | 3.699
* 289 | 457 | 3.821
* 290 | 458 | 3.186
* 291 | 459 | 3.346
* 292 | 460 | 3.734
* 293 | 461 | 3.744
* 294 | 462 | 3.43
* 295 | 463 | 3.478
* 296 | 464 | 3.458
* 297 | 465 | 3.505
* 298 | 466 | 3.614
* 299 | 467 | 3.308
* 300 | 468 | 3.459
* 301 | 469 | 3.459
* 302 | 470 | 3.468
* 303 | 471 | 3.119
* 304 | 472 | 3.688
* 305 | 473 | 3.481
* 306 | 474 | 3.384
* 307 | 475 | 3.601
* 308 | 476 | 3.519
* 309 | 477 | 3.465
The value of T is 2.3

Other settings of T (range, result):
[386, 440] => 3.43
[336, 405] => 2.93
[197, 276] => 1.95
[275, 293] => 2.37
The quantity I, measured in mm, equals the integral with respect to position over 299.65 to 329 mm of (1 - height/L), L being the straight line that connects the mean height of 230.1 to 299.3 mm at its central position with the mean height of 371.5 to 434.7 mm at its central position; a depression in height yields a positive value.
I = 2.14 mm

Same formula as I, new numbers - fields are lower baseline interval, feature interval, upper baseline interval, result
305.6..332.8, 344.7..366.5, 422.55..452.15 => 1.4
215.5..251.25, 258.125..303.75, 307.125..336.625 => -3.8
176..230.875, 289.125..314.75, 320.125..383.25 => -2.2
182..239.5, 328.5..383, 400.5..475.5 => 3.9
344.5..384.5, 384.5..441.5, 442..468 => -4.5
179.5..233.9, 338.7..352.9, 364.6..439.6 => 2.4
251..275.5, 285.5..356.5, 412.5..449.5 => 5.7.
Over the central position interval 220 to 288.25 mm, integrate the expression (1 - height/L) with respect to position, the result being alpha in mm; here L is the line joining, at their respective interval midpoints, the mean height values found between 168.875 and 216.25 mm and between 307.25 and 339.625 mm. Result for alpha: -4.5 mm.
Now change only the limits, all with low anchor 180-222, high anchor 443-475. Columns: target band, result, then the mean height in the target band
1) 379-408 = -3.3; 3.38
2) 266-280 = -0.2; 2.21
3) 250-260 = -0.6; 2.17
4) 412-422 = -0.4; 3.31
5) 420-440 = -1.3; 3.5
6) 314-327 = 0.9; 2.34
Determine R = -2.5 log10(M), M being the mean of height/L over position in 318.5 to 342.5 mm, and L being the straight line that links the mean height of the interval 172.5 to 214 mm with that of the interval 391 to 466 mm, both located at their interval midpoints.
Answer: 0.18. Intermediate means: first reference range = 1.62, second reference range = 3.46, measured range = 2.28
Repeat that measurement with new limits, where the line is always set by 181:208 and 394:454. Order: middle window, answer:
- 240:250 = 0.00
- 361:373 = 0.04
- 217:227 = 0.02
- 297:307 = -0.04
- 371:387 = -0.05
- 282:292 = -0.04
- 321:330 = 0.17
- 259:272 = 0.02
